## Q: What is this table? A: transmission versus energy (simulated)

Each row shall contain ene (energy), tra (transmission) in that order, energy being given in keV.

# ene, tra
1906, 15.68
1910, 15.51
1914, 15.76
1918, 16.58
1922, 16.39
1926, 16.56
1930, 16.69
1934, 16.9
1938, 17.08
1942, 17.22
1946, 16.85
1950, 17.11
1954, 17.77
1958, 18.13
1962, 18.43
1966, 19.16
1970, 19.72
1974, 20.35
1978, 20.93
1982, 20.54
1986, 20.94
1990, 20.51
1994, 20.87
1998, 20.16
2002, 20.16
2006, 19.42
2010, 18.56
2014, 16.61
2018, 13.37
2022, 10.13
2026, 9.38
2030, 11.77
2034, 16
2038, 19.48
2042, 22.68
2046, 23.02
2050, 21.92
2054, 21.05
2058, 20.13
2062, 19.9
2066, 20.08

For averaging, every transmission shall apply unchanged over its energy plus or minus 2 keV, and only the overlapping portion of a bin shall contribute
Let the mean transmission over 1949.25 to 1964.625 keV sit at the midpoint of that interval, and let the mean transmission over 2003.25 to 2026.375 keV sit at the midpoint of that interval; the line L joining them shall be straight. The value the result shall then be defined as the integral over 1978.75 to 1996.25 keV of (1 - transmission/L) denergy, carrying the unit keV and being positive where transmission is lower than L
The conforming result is -4.5 keV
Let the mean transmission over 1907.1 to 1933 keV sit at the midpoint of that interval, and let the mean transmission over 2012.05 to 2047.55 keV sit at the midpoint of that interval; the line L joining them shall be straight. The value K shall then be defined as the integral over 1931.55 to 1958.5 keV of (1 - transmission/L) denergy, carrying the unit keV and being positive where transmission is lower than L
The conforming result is -1.8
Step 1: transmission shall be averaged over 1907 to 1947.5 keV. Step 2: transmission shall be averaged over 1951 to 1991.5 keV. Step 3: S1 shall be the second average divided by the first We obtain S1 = 1.18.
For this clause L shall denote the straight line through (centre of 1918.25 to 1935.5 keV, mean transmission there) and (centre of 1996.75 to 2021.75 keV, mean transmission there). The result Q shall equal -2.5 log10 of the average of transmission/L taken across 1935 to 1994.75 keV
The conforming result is -0.12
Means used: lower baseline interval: 16.6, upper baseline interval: 17.4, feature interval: 19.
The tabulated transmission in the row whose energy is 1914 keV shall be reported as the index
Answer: 15.76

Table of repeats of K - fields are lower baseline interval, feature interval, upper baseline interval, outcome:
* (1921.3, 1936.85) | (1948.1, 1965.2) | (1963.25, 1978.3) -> 0.8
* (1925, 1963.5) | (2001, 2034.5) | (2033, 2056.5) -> 8.4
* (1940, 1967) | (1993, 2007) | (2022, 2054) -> -2.0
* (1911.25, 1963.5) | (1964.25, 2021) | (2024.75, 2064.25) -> -4.3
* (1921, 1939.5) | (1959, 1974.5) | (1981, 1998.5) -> -0.1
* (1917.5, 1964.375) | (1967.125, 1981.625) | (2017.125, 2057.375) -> -2.7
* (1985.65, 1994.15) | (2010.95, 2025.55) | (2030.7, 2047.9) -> 4.9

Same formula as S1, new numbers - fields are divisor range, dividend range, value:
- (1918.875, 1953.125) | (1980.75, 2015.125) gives 1.17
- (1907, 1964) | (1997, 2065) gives 1.06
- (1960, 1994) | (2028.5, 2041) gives 0.82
